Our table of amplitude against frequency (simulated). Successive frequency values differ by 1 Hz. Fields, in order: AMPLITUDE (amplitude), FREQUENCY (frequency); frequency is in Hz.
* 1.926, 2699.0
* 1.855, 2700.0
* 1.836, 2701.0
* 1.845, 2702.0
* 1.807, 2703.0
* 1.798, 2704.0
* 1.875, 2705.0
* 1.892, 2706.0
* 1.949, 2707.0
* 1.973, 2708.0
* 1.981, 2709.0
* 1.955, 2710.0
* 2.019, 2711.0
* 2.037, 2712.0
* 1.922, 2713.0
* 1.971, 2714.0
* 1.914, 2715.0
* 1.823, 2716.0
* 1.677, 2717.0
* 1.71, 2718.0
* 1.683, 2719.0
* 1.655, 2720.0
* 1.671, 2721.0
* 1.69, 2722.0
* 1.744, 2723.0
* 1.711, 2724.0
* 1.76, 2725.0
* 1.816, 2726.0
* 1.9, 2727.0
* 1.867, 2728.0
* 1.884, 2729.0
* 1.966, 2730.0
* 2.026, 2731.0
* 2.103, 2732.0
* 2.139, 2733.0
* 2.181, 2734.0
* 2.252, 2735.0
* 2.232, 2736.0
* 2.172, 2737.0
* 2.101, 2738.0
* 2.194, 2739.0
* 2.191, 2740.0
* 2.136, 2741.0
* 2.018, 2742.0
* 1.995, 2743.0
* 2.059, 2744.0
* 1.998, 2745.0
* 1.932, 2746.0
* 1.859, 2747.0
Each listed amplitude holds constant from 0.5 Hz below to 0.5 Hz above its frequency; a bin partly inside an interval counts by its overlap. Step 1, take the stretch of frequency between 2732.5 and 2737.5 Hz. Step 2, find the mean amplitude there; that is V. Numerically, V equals 2.2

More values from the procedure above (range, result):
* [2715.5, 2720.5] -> 1.71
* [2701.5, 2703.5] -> 1.83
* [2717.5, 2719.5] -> 1.7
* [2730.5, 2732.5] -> 2.06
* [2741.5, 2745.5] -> 2.02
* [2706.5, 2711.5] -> 1.98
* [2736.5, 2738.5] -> 2.14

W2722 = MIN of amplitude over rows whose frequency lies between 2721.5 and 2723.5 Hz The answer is 1.69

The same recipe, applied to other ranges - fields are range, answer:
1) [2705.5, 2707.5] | 1.892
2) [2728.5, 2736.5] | 1.884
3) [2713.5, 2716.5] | 1.823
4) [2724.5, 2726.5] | 1.76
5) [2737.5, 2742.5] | 2.018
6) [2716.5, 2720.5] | 1.655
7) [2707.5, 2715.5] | 1.914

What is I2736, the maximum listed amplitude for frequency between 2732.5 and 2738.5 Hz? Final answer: 2.252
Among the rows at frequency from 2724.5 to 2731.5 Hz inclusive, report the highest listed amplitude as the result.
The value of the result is 2.026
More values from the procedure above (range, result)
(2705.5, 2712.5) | 2.037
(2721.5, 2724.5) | 1.744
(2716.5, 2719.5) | 1.71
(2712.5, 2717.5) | 1.971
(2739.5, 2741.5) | 2.191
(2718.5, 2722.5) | 1.69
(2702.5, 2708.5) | 1.973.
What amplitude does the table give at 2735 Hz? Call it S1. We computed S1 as 2.252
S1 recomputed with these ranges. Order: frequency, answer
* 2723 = 1.744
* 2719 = 1.683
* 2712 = 2.037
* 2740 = 2.191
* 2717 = 1.677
